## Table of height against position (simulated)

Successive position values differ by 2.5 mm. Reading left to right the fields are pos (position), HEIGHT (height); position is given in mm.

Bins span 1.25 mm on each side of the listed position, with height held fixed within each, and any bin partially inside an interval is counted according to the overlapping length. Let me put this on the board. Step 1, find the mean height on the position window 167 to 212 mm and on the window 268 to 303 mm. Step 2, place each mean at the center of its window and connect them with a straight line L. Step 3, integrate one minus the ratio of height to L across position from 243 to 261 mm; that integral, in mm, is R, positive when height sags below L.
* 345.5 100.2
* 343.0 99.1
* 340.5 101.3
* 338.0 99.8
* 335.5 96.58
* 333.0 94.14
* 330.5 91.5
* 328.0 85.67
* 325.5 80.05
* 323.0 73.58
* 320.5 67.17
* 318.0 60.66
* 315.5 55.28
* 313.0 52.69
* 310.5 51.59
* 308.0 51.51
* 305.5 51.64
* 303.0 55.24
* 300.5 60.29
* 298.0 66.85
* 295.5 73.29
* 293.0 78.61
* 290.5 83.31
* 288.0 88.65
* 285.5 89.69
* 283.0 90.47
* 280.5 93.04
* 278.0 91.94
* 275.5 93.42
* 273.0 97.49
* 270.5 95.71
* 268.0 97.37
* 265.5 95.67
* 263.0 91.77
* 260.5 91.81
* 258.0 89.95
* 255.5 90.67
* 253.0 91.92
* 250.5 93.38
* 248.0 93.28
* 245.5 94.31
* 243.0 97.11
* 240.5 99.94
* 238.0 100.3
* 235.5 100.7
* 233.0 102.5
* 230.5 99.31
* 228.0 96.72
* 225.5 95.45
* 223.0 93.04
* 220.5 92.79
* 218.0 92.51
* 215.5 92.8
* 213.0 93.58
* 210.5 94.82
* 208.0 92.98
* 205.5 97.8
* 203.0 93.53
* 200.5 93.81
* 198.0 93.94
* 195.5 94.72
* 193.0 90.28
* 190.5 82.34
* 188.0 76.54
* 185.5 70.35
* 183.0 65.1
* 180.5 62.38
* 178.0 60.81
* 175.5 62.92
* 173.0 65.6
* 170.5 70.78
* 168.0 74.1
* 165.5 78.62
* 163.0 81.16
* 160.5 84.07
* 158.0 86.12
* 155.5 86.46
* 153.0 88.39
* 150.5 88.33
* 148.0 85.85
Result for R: -2.1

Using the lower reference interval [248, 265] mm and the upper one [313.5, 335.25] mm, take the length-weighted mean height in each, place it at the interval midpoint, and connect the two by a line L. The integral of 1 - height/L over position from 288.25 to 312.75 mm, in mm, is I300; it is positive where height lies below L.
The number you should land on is 5.3 mm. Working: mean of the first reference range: 91.9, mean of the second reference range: 76.1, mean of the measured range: 64.2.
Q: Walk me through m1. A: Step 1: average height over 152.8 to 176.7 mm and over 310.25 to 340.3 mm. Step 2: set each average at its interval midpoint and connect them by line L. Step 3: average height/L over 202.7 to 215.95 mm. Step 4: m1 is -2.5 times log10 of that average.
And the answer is -0.22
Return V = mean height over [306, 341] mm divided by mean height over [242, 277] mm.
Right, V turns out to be 0.80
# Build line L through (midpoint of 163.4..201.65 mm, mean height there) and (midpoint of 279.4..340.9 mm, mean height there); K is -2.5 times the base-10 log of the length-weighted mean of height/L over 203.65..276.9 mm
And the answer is -0.25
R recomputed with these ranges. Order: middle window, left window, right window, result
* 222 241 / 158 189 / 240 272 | -2.4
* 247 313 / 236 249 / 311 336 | 4.0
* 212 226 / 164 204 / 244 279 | -1.4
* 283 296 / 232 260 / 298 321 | -2.9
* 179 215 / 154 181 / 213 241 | 0.0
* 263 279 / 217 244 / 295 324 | -3.5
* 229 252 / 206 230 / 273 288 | -1.1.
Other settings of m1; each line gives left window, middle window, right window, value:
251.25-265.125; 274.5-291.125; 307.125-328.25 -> -0.13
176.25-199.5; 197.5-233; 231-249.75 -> -0.08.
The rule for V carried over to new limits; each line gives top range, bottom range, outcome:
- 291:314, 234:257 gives 0.64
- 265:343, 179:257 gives 0.87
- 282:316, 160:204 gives 0.87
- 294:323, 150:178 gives 0.77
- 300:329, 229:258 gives 0.64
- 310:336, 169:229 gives 0.87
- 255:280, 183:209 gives 1.07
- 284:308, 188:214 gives 0.77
